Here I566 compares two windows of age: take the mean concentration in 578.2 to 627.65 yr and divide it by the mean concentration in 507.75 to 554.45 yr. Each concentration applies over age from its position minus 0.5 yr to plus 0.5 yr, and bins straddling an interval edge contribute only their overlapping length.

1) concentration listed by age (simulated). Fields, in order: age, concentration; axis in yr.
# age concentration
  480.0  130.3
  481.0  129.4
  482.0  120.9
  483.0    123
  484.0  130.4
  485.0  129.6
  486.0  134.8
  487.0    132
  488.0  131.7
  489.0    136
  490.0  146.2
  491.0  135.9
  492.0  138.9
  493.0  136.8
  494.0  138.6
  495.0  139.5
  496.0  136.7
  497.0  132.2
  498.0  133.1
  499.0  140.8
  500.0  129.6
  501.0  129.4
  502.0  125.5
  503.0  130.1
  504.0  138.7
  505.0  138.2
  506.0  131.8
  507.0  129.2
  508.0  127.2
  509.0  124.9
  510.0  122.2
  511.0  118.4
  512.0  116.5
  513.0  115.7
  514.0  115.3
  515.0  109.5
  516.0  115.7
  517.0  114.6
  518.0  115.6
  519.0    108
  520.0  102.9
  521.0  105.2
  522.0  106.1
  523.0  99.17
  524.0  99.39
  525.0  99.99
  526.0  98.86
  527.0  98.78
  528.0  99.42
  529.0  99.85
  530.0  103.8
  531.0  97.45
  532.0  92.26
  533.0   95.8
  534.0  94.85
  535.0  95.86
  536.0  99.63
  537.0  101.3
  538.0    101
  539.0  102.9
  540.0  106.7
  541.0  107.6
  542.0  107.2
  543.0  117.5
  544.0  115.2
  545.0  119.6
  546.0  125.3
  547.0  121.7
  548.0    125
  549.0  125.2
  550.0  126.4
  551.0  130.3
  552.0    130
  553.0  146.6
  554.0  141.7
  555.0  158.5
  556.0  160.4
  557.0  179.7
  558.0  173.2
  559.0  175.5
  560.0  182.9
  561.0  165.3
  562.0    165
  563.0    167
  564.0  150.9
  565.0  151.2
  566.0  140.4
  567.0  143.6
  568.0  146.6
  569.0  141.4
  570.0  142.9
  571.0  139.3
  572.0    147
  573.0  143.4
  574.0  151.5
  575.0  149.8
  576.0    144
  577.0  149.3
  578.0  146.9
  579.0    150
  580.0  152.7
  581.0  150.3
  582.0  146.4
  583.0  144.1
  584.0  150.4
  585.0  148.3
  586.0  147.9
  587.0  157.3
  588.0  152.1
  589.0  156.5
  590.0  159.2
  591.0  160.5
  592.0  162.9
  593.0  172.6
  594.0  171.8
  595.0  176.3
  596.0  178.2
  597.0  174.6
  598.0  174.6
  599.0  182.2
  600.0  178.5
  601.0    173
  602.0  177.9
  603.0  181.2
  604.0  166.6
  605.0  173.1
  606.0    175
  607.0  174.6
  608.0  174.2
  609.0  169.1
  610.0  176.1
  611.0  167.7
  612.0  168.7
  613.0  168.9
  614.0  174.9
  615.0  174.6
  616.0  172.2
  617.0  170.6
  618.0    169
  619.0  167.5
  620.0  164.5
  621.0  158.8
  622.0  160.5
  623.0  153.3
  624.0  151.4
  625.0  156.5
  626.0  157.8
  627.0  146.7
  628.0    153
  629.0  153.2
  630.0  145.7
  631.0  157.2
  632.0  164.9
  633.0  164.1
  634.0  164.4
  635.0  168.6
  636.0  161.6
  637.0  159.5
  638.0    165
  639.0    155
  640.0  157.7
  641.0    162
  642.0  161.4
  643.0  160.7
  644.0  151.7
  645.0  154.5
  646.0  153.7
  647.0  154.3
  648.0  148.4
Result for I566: 1.5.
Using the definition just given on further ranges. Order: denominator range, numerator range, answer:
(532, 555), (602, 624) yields 1.46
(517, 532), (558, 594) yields 1.50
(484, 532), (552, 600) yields 1.29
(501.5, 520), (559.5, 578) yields 1.24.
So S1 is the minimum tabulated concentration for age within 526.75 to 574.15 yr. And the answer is 92.26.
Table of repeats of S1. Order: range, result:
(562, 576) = 139.3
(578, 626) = 144.1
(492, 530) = 98.78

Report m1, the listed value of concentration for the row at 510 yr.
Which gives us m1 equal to 122.2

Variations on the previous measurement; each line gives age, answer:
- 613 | 168.9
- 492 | 138.9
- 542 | 107.2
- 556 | 160.4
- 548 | 125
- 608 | 174.2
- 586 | 147.9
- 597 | 174.6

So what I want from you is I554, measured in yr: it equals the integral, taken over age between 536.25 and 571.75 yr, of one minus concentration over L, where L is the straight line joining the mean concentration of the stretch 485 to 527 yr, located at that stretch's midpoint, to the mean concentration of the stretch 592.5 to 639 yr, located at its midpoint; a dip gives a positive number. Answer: 1.3 yr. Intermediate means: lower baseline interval 124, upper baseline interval 167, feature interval 138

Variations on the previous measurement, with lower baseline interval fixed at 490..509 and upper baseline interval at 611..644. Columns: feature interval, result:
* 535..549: 3.1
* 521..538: 5.0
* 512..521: 1.7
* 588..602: -1.4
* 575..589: 0.2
